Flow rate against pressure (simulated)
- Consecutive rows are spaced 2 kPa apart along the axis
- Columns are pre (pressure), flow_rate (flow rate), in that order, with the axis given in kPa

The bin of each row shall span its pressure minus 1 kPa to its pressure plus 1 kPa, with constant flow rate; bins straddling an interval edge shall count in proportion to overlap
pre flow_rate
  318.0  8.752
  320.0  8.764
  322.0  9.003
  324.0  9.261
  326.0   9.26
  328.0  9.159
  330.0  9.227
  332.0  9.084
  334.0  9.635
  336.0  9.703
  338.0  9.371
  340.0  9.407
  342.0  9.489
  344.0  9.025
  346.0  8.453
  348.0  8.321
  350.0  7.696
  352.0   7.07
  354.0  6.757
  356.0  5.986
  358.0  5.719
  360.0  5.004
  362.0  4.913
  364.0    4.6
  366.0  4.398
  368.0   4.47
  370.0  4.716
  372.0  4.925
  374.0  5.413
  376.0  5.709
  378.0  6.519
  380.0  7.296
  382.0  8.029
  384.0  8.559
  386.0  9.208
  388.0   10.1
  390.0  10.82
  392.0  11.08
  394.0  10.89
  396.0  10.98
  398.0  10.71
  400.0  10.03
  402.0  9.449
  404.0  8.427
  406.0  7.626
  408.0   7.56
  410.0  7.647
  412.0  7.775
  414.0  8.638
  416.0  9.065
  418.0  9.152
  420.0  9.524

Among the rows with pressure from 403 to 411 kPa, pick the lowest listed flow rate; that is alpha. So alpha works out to 7.56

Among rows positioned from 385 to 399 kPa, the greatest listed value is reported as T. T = 11.08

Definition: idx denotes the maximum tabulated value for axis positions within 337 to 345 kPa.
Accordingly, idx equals 9.489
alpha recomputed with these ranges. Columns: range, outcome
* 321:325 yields 9.003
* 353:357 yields 5.986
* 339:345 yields 9.025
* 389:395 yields 10.82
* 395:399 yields 10.71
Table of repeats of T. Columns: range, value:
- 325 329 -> 9.26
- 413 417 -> 9.065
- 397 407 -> 10.71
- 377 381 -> 7.296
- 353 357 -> 6.757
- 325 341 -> 9.703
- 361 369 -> 4.913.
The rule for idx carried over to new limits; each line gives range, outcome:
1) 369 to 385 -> 8.559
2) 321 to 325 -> 9.261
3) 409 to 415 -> 8.638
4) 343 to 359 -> 9.025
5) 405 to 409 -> 7.626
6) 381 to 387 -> 9.208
